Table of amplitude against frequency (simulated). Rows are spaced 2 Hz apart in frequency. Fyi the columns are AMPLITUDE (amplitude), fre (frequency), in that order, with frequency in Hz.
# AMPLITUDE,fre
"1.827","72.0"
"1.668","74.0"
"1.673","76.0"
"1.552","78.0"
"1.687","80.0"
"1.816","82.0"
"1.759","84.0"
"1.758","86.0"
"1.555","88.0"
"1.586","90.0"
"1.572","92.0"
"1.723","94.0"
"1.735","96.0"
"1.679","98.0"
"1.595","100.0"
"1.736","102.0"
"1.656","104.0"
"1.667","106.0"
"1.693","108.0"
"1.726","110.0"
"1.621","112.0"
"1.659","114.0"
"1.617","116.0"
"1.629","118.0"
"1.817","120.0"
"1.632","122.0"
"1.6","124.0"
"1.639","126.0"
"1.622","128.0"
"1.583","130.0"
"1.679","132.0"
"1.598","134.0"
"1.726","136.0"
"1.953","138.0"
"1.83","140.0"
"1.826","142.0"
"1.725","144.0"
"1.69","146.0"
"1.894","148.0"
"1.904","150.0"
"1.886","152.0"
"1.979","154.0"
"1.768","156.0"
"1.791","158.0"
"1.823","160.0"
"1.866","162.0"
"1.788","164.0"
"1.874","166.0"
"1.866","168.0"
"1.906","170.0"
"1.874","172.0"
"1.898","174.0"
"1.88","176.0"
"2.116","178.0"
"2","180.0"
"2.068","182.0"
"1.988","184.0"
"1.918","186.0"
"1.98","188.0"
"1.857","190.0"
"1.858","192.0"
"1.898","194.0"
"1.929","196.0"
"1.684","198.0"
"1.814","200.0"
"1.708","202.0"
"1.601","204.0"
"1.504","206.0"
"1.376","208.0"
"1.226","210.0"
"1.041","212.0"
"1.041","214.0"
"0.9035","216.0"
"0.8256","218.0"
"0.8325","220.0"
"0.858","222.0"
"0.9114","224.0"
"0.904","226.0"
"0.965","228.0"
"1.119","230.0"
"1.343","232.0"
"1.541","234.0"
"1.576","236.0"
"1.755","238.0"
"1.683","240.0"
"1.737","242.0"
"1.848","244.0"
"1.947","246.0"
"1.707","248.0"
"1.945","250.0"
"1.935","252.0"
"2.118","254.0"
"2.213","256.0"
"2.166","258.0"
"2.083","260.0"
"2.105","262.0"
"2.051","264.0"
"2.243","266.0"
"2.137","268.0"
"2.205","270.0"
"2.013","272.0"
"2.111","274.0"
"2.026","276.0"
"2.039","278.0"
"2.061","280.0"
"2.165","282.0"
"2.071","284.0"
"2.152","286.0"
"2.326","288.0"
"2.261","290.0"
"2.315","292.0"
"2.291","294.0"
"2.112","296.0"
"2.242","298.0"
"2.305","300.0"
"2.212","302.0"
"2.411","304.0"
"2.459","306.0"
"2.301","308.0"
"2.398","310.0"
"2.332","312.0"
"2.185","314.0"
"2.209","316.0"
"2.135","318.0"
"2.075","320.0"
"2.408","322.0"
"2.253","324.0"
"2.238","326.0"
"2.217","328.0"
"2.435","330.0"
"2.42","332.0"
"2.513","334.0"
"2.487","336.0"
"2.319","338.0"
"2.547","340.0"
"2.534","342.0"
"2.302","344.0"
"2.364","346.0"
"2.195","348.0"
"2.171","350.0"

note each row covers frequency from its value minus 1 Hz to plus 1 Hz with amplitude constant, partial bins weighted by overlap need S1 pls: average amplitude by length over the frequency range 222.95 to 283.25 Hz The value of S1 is 1.82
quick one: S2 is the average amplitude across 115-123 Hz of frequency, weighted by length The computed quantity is 1.67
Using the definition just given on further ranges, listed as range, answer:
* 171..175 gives 1.89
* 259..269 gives 2.12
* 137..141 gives 1.89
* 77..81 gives 1.62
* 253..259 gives 2.17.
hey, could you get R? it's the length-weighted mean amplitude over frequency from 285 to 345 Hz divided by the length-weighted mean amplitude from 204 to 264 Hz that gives 1.54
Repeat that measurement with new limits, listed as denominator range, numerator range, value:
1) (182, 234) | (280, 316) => 1.59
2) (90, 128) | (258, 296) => 1.29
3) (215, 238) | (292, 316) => 2.08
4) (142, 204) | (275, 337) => 1.21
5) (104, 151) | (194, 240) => 0.77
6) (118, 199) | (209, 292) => 0.94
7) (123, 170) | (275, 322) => 1.25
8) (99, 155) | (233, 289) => 1.16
